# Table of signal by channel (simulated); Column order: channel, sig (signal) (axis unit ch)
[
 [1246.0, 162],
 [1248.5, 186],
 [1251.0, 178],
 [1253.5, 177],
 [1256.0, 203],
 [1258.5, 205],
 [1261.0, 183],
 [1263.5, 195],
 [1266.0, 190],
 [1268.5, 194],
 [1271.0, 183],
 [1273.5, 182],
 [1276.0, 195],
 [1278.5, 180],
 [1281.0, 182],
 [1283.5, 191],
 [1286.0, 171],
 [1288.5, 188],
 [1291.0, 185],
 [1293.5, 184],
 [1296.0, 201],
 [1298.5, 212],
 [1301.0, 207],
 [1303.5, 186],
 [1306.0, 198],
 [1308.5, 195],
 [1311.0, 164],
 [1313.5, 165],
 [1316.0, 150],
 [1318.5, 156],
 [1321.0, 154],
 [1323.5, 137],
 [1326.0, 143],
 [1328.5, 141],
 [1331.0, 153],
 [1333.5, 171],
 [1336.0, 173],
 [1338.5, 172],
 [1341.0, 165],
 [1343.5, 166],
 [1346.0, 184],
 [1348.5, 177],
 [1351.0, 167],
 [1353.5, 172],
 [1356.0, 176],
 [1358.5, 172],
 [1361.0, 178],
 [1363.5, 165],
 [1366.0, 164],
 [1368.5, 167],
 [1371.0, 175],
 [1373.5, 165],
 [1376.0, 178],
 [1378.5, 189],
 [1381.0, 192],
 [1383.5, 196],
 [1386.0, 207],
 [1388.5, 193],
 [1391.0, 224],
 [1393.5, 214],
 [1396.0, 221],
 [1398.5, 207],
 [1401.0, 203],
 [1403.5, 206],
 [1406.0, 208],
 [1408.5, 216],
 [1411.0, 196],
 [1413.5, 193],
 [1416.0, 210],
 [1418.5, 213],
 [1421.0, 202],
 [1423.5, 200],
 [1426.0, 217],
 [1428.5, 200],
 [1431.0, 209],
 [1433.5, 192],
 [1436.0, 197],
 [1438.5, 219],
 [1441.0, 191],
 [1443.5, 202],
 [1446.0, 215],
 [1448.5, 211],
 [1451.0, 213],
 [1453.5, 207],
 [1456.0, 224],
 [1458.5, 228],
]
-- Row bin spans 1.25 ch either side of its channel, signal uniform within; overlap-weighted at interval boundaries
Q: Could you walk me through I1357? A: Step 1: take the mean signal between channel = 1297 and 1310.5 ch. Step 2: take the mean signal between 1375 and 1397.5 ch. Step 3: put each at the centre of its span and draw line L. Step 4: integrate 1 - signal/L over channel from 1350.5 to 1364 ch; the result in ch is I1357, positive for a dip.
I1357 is 1.9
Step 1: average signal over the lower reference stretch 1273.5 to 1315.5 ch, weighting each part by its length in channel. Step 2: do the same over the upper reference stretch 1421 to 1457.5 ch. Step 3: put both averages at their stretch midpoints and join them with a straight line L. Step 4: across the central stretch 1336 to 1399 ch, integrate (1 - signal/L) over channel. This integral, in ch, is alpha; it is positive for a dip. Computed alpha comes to 4.5 ch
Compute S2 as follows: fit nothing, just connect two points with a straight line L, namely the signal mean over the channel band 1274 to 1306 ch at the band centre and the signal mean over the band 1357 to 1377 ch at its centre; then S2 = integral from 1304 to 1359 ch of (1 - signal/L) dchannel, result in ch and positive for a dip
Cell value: 4.1 ch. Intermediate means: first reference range 190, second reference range 170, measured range 166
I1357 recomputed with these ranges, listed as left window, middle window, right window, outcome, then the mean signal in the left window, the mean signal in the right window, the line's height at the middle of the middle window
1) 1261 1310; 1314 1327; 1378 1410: 3.1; 190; 206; 195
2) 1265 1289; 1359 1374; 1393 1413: 2.4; 185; 208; 202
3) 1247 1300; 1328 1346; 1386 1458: 2.9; 189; 207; 197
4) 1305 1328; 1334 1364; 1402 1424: 0.6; 161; 205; 176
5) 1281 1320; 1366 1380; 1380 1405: 1.9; 183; 206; 202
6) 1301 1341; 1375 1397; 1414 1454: -1.5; 165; 206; 189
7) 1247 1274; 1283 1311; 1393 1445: 0.2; 189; 205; 193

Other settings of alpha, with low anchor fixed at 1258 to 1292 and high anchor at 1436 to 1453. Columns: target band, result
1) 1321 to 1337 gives 3.4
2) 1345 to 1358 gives 1.4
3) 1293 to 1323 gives 1.7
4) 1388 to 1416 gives -0.8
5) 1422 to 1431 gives 0.0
